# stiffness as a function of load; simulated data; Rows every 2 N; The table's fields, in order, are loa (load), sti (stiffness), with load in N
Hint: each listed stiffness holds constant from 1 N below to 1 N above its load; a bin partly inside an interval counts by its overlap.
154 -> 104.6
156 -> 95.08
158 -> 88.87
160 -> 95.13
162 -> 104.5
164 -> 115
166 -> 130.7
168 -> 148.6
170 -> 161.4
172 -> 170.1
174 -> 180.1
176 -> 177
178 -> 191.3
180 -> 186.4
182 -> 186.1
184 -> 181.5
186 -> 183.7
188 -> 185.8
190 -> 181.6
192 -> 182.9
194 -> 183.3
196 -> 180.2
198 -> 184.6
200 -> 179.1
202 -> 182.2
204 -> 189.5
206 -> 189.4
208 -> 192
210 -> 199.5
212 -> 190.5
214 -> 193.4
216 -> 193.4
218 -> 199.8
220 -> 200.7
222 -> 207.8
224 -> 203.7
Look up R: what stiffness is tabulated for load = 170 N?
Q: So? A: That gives 161.4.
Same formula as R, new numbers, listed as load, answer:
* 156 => 95.08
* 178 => 191.3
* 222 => 207.8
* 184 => 181.5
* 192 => 182.9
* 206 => 189.4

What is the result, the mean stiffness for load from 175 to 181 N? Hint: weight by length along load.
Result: 185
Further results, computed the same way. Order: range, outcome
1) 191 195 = 183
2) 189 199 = 183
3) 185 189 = 185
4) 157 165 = 101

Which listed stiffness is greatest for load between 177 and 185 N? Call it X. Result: 191.3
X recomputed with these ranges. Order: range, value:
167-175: 180.1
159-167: 130.7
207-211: 199.5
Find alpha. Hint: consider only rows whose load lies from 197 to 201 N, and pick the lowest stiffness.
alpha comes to 179.1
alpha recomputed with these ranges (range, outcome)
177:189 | 181.5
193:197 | 180.2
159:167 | 95.13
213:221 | 193.4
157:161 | 88.87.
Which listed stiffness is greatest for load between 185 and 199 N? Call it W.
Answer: 185.8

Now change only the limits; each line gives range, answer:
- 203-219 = 199.8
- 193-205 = 189.5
